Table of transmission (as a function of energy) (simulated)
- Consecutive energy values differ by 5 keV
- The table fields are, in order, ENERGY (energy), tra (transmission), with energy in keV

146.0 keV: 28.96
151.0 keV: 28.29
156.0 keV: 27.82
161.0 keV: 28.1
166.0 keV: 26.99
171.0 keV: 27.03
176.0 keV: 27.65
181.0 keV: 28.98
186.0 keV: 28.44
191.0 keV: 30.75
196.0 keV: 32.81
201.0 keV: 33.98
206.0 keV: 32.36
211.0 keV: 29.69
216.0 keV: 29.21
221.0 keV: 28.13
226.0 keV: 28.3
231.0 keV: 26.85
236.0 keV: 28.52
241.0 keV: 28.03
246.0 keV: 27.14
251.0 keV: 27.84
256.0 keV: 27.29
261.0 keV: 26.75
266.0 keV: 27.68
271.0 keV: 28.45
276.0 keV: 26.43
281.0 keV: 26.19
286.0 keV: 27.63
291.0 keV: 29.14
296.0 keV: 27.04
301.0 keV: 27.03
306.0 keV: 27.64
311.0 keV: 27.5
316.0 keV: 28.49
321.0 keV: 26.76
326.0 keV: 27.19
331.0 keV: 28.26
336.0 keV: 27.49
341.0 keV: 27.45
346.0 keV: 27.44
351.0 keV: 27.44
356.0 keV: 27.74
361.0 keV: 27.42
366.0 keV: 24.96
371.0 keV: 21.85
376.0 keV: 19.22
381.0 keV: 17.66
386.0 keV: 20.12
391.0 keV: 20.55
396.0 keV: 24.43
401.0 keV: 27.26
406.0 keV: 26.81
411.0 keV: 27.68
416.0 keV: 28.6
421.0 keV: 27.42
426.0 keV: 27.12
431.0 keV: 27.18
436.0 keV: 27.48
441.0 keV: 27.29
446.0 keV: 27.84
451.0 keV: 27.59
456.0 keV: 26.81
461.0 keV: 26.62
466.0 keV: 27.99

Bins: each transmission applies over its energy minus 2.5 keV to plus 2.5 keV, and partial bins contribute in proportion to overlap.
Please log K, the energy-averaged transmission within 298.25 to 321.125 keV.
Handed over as 27.6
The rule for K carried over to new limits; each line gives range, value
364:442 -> 24.7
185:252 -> 29.5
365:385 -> 20.6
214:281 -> 27.7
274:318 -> 27.5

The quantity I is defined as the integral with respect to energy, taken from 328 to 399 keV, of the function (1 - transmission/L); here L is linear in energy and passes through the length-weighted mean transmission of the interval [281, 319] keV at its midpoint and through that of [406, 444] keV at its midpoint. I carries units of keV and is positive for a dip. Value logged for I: 8.0 keV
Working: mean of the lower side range 27.7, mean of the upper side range 27.5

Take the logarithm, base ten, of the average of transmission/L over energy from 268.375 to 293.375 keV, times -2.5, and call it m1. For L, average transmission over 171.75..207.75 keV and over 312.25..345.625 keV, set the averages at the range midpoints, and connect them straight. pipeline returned 0.04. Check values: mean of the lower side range 30.5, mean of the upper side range 27.6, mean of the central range 27.6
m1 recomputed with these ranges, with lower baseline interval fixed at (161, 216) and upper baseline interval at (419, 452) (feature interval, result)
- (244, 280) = 0.07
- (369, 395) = 0.36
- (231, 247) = 0.06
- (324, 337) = 0.03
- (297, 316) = 0.04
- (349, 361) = 0.02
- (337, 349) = 0.03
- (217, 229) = 0.04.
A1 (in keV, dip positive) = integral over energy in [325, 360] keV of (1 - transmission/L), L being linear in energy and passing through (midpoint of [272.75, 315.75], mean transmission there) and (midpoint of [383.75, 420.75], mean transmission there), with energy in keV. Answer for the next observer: -1.52 keV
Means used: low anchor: 27.4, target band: 27.6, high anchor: 25.2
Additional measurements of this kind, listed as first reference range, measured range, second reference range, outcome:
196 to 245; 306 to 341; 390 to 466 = 0.77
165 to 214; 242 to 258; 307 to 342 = 0.78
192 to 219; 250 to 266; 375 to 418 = 1.12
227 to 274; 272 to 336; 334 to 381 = -2.55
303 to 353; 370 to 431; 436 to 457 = 7.19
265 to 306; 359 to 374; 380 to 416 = 0.35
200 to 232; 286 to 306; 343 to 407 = -0.63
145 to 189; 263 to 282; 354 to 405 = -1.21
